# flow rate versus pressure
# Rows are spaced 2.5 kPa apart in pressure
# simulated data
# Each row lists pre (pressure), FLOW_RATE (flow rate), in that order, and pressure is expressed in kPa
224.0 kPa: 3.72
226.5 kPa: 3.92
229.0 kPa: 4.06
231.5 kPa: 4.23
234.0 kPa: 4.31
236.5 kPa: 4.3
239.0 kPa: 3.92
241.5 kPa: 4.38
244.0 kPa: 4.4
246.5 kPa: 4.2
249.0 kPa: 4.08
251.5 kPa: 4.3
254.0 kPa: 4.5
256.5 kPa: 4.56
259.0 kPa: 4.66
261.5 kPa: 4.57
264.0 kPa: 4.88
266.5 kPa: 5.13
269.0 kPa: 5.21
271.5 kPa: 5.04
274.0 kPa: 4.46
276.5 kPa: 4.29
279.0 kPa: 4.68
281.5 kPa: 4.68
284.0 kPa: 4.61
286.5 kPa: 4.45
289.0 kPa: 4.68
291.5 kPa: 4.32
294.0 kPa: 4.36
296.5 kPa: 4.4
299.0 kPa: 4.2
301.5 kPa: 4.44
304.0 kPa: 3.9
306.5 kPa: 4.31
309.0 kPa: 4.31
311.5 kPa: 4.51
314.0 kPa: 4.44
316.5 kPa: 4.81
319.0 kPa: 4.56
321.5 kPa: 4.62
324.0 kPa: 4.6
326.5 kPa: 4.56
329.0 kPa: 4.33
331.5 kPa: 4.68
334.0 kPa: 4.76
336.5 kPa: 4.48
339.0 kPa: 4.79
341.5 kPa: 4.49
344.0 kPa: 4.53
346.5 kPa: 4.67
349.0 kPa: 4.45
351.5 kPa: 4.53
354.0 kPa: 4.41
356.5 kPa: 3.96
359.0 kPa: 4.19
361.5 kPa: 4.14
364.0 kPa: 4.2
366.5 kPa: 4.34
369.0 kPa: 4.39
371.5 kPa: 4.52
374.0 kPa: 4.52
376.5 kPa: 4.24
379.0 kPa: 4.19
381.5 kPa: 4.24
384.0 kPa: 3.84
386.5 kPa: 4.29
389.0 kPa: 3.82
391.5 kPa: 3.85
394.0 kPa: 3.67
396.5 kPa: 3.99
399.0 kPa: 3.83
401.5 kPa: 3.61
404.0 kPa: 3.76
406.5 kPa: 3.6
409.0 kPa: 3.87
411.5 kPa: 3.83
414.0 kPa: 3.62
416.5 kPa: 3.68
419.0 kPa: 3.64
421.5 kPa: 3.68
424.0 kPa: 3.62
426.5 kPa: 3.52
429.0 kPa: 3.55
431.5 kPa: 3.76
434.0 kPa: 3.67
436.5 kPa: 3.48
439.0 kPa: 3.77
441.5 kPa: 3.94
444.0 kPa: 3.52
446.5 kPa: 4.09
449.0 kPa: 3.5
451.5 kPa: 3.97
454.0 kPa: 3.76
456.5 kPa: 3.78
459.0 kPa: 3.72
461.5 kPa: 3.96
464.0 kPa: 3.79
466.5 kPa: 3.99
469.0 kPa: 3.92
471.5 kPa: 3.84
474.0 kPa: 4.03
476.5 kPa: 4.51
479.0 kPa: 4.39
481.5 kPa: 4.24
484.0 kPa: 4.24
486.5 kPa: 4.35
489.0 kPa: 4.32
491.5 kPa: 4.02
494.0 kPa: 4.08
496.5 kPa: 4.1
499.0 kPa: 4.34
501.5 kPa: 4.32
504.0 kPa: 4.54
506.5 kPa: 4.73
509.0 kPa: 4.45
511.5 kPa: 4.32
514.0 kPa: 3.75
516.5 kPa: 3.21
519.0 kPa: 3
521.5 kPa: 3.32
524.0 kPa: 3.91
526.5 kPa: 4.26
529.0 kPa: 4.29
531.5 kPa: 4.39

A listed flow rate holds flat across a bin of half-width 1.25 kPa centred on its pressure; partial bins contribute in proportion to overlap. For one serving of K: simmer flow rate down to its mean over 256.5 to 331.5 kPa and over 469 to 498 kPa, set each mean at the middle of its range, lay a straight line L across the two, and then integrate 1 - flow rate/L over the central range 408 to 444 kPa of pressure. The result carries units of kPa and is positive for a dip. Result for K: 5.15 kPa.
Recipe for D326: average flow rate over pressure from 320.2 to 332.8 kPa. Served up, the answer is 4.56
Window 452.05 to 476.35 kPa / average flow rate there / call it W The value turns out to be 3.9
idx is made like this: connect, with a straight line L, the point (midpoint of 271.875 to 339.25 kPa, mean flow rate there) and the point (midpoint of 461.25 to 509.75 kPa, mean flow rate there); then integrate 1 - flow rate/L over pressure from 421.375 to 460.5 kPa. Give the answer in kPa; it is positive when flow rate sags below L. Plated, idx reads 5.2 kPa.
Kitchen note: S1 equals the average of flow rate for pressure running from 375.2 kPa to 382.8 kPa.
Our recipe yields 4.22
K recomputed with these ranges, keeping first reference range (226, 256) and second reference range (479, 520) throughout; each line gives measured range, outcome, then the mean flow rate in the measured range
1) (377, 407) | 2.0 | 3.91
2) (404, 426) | 2.5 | 3.69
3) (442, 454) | 1.1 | 3.78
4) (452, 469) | 1.3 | 3.85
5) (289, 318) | -1.2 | 4.38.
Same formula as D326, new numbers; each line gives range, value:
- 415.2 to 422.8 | 3.67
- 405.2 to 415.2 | 3.73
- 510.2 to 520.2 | 3.58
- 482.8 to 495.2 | 4.2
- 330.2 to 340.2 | 4.68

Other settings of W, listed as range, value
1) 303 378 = 4.44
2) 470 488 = 4.23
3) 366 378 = 4.4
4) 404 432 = 3.67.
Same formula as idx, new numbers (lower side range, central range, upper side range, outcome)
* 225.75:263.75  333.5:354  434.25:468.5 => -2.6 kPa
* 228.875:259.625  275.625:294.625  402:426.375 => -1.7 kPa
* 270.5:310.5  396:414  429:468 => 0.9 kPa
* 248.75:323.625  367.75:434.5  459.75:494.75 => 6.3 kPa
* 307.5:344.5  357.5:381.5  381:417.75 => -1.0 kPa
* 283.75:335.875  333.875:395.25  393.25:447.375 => -3.0 kPa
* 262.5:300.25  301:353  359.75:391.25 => -1.0 kPa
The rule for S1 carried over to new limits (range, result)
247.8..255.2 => 4.29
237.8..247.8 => 4.23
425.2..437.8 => 3.6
